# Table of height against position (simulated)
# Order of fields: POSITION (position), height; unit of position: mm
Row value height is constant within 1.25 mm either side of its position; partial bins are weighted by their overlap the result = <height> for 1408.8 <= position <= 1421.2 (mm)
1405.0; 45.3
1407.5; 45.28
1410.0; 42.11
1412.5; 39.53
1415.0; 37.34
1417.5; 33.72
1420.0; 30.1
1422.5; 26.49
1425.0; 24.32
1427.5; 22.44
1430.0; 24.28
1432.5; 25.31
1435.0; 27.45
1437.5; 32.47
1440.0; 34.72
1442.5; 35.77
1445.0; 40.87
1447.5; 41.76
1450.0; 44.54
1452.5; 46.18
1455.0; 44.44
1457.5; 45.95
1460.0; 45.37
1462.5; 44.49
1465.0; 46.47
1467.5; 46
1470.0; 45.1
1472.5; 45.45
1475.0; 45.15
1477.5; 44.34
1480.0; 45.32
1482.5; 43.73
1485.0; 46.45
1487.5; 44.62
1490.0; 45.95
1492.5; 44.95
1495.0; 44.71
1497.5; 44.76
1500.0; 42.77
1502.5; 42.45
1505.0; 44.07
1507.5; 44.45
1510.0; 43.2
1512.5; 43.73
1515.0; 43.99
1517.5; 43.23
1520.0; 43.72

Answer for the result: 36.6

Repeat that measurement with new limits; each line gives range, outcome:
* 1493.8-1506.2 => 43.7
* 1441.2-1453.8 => 41.8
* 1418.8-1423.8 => 28.2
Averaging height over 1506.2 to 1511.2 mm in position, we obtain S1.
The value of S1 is 43.8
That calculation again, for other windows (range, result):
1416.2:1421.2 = 32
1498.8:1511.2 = 43.4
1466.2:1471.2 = 45.6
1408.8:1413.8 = 40.8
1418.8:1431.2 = 25.5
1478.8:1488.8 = 45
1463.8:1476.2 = 45.6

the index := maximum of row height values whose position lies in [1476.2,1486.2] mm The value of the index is 46.45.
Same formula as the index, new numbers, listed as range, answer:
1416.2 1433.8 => 33.72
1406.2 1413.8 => 45.28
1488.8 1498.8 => 45.95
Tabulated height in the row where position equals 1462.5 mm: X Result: 44.49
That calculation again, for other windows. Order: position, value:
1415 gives 37.34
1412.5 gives 39.53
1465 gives 46.47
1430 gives 24.28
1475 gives 45.15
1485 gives 46.45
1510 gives 43.2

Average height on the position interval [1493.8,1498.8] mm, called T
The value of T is 44.7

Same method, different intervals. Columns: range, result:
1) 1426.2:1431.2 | 23.4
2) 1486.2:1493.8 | 45.2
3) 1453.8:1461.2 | 45.3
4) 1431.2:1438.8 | 28.4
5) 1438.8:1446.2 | 37.1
